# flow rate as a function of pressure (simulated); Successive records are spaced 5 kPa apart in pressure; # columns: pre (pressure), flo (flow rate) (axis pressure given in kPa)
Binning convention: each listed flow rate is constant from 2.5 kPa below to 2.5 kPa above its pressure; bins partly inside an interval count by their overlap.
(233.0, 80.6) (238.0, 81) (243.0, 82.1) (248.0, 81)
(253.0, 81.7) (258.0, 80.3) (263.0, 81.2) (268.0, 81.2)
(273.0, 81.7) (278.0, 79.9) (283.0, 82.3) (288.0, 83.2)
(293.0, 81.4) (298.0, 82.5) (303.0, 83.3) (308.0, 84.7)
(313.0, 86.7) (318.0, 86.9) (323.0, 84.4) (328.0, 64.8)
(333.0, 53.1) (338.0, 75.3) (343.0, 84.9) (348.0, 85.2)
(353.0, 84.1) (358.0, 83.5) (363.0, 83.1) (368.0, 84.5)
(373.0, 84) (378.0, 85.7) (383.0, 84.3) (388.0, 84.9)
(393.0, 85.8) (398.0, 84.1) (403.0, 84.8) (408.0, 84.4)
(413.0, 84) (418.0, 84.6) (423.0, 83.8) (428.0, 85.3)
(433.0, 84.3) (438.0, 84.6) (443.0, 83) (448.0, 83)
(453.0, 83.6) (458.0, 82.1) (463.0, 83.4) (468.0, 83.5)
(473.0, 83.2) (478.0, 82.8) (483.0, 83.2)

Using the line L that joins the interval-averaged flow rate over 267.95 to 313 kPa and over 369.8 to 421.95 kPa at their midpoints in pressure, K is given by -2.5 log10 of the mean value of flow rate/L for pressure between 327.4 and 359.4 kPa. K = 0.10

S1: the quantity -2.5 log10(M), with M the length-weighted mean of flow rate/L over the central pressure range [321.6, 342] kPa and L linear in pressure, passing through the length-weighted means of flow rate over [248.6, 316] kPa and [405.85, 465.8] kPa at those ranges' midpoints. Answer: 0.19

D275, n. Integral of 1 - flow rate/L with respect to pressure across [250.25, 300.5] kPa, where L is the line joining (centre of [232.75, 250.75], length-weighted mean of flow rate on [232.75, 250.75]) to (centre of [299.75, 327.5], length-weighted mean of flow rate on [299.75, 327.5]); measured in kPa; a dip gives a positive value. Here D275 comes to 0.5 kPa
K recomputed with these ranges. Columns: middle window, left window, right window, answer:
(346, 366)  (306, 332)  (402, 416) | -0.03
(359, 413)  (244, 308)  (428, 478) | -0.02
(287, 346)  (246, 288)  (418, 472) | 0.04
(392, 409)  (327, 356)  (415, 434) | -0.04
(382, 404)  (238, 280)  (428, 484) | -0.03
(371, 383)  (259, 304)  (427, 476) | -0.03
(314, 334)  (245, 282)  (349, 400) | 0.11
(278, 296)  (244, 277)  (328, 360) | -0.03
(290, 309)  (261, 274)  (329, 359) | -0.05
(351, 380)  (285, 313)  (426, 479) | -0.01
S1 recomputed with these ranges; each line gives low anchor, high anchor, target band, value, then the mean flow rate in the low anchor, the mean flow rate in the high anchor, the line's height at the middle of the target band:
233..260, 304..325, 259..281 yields 0.023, 81.2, 85.5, 82.7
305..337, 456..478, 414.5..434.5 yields -0.043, 76.8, 83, 81.2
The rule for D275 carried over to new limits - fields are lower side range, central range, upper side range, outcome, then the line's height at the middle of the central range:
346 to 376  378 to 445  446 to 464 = -0.8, 83.5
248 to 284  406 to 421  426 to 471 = -0.2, 83.1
